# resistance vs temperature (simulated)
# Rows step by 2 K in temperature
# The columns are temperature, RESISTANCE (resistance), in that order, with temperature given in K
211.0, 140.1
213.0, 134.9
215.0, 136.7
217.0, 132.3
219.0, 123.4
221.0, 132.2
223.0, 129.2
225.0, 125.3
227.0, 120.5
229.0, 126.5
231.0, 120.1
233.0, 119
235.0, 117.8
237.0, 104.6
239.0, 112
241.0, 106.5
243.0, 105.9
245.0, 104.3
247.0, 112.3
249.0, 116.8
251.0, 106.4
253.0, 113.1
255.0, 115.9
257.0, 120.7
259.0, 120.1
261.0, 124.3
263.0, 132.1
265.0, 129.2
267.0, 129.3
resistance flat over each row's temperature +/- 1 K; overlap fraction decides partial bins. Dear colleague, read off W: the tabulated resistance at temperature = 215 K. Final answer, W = 136.7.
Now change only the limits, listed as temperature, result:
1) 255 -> 115.9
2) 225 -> 125.3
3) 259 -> 120.1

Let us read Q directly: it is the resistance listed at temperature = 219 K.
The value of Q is 123.4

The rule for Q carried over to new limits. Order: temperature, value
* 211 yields 140.1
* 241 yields 106.5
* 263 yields 132.1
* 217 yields 132.3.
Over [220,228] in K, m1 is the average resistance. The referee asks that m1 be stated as 127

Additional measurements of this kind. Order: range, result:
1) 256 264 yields 124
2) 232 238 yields 114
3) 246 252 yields 112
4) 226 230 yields 124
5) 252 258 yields 117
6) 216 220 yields 128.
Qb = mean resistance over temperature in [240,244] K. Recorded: 106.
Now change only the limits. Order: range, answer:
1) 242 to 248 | 108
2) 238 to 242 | 109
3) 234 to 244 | 109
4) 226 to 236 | 121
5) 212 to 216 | 136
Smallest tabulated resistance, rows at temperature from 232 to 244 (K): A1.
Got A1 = 104.6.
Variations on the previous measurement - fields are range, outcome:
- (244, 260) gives 104.3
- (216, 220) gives 123.4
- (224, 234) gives 119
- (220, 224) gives 129.2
